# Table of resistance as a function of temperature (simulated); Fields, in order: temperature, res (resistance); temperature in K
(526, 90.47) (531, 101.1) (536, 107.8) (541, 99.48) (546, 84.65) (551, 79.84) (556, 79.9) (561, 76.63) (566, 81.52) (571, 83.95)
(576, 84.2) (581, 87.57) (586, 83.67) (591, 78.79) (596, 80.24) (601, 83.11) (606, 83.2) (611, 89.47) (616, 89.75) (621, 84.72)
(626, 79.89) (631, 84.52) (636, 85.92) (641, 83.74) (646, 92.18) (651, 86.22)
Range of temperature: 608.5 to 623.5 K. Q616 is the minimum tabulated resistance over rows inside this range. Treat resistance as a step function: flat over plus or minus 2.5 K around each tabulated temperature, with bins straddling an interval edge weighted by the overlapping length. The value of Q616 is 84.72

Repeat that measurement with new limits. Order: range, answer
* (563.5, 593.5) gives 78.79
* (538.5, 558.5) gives 79.84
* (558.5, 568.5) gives 76.63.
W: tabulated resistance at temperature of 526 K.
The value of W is 90.47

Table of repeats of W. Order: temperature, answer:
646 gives 92.18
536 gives 107.8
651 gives 86.22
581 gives 87.57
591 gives 78.79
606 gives 83.2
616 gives 89.75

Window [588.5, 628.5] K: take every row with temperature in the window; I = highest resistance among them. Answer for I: 89.75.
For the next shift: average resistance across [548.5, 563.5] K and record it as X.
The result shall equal 78.8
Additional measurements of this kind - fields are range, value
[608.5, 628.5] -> 86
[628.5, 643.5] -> 84.7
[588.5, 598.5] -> 79.5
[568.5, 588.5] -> 84.8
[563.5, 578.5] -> 83.2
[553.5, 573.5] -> 80.5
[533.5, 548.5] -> 97.3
